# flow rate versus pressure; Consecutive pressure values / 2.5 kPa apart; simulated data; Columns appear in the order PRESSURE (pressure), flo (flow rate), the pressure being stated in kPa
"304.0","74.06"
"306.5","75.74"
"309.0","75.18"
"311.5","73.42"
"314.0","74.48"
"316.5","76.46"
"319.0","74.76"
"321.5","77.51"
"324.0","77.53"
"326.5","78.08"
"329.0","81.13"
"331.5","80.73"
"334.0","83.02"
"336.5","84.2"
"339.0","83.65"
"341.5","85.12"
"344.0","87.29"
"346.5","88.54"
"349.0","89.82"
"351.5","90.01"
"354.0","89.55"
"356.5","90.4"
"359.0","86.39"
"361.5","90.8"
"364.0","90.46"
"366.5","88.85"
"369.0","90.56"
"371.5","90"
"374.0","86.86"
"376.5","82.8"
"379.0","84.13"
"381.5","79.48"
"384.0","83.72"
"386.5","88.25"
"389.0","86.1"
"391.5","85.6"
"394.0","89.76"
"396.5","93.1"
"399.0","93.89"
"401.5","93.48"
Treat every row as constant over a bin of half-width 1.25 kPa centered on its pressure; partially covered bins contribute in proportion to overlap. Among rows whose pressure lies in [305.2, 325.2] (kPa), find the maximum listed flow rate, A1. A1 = 77.53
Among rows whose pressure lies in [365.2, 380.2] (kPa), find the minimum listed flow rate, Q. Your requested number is 82.8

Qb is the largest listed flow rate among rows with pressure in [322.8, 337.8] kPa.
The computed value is 84.2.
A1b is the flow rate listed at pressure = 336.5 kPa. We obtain 84.2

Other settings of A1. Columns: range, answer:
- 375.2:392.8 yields 88.25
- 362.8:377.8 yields 90.56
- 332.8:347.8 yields 88.54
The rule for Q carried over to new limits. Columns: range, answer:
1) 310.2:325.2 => 73.42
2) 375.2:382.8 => 79.48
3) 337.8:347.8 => 83.65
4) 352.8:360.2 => 86.39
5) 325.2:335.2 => 78.08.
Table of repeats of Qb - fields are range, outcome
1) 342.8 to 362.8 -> 90.8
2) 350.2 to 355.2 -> 90.01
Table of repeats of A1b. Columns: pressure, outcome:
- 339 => 83.65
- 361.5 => 90.8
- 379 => 84.13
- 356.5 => 90.4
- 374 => 86.86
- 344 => 87.29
